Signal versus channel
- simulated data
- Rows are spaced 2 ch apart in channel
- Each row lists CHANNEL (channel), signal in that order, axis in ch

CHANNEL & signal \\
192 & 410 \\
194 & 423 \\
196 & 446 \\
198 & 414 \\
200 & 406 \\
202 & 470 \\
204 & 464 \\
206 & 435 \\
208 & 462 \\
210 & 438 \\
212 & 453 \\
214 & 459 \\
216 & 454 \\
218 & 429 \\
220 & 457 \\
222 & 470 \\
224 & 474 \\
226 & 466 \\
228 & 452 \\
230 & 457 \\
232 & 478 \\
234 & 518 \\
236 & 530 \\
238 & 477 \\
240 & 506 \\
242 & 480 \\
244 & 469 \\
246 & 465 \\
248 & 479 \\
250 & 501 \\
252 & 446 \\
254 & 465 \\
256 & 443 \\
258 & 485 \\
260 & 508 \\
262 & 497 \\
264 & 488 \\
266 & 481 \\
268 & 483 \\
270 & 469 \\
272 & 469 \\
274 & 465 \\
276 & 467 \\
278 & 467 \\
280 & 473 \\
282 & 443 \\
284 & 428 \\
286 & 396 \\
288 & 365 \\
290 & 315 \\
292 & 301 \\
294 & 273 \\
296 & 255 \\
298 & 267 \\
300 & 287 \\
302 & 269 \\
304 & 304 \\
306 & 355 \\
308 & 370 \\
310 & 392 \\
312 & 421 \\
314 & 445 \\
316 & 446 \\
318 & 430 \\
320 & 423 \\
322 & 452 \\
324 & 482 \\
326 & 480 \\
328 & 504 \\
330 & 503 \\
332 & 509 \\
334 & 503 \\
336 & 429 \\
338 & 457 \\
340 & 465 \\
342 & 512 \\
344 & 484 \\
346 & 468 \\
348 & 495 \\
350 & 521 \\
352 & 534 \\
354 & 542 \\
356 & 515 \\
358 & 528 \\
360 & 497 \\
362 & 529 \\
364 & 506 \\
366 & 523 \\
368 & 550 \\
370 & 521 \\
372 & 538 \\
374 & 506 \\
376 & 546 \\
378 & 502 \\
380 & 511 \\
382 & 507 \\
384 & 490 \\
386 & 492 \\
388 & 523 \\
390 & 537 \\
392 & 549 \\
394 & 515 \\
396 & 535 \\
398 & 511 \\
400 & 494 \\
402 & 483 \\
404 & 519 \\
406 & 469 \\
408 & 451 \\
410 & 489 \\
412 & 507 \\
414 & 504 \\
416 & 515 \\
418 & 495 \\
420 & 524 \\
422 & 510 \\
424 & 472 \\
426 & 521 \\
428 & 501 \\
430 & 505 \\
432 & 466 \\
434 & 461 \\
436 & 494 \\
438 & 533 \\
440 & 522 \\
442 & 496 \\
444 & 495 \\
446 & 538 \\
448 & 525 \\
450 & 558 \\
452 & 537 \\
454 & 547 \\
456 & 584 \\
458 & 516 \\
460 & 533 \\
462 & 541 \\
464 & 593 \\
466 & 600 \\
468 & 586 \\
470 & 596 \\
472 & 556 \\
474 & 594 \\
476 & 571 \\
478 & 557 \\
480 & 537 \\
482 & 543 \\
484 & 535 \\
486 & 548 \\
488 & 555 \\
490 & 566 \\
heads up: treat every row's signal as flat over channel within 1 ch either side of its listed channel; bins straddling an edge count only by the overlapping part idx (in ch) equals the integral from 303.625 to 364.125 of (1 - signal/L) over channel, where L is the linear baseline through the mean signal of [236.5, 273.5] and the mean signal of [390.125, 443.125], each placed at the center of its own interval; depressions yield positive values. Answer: 2.7 ch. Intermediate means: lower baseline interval 479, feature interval 469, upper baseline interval 502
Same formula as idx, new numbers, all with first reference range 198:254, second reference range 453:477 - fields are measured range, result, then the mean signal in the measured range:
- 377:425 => 3.2 ch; 504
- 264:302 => 7.4 ch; 394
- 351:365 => 0.0 ch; 522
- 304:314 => 2.4 ch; 382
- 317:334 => 1.1 ch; 475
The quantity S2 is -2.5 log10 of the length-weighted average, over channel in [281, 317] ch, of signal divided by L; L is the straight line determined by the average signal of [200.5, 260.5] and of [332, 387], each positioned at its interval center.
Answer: 0.357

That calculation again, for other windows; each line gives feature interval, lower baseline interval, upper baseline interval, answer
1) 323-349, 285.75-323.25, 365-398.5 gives -0.15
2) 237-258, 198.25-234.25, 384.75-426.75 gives -0.02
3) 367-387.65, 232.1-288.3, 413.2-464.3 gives -0.03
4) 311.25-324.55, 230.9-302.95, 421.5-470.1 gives 0.05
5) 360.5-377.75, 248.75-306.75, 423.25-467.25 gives -0.11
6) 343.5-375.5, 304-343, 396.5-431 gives -0.11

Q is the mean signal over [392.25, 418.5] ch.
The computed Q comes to 501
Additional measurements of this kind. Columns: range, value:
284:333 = 386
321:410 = 504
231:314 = 426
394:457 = 509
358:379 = 522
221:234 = 470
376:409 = 507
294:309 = 299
